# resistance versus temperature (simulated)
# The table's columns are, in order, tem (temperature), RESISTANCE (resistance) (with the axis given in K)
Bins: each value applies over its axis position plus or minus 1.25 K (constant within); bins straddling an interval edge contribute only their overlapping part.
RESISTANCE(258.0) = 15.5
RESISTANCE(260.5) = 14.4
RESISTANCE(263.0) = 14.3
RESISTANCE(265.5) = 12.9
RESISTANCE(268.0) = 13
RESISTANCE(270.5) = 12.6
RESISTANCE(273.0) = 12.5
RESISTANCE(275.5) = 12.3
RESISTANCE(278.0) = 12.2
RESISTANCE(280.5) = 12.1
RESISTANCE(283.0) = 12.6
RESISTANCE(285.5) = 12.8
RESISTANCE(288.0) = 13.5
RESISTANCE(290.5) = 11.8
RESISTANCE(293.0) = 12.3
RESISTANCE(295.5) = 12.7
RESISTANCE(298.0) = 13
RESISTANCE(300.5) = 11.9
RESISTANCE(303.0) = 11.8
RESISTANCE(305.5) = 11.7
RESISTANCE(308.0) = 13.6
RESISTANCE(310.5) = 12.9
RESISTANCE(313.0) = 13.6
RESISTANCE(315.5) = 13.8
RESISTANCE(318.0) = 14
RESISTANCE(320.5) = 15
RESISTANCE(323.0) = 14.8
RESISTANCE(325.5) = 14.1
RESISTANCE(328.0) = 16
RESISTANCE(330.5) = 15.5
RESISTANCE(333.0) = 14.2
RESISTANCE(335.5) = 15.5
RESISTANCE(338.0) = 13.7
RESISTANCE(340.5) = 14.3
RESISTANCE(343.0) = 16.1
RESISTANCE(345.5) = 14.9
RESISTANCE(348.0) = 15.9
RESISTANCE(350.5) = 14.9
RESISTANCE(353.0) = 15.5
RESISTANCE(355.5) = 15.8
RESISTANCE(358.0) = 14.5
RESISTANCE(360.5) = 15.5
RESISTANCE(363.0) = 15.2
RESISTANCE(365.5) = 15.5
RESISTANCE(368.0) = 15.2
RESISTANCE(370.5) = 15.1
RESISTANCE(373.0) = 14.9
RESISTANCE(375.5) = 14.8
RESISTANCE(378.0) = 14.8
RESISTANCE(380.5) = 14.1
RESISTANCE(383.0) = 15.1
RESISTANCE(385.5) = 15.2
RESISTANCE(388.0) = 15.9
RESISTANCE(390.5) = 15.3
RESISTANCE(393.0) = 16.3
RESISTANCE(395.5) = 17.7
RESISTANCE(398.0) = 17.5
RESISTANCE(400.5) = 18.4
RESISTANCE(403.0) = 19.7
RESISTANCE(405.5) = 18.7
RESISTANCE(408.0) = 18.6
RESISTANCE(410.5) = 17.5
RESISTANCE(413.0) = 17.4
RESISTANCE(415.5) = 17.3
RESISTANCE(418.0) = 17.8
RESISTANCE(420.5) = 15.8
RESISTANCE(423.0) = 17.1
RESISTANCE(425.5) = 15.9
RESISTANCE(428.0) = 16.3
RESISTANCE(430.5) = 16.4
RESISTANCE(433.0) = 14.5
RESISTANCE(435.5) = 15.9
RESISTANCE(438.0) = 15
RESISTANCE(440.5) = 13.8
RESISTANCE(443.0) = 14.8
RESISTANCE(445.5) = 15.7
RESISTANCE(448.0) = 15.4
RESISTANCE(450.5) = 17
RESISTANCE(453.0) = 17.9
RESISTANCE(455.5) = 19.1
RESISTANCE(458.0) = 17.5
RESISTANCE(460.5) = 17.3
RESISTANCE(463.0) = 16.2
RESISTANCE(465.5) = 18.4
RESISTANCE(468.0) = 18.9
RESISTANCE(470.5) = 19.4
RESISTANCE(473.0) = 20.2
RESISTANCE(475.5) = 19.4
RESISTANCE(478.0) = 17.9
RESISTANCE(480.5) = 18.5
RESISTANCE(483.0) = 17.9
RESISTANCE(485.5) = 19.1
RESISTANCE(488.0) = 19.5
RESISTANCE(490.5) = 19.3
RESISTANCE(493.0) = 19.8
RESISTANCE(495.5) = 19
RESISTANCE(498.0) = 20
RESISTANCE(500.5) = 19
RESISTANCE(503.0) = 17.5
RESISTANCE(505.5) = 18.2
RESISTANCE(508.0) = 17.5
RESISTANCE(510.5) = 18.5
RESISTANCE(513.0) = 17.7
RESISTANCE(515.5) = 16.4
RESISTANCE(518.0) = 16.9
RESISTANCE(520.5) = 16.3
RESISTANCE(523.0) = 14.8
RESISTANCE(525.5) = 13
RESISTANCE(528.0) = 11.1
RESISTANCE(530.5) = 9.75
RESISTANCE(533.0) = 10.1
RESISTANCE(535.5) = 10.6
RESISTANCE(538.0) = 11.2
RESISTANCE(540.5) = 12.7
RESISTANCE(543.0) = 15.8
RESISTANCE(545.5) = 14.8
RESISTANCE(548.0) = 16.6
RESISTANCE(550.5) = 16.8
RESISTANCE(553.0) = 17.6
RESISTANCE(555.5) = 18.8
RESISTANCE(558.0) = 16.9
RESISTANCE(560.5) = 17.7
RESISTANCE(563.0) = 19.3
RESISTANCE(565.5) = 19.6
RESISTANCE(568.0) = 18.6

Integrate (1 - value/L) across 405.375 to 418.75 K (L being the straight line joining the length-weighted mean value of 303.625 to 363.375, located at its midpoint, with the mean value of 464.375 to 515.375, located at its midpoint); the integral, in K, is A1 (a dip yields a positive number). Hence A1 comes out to -0.92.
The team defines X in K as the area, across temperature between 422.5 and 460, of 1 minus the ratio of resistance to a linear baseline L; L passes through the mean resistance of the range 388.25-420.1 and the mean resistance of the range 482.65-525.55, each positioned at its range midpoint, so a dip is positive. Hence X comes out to 3.3 K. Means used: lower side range 17.6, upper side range 17.9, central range 16.2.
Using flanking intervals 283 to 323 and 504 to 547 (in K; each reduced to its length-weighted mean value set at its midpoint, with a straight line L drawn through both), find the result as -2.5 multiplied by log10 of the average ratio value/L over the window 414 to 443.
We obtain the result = -0.155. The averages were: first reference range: 13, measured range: 15.9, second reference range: 14.5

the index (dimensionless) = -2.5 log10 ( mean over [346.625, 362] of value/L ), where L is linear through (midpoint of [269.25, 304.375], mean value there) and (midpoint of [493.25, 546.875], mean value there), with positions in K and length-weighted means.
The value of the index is -0.16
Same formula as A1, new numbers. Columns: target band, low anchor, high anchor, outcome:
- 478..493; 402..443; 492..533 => -2.19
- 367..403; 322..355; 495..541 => -1.84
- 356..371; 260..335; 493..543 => -1.39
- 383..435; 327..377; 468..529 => -2.31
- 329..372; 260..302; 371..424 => -0.25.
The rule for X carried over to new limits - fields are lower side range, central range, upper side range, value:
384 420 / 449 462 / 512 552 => -1.4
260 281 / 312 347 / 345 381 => -0.9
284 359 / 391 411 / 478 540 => -4.0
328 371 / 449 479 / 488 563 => -4.7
